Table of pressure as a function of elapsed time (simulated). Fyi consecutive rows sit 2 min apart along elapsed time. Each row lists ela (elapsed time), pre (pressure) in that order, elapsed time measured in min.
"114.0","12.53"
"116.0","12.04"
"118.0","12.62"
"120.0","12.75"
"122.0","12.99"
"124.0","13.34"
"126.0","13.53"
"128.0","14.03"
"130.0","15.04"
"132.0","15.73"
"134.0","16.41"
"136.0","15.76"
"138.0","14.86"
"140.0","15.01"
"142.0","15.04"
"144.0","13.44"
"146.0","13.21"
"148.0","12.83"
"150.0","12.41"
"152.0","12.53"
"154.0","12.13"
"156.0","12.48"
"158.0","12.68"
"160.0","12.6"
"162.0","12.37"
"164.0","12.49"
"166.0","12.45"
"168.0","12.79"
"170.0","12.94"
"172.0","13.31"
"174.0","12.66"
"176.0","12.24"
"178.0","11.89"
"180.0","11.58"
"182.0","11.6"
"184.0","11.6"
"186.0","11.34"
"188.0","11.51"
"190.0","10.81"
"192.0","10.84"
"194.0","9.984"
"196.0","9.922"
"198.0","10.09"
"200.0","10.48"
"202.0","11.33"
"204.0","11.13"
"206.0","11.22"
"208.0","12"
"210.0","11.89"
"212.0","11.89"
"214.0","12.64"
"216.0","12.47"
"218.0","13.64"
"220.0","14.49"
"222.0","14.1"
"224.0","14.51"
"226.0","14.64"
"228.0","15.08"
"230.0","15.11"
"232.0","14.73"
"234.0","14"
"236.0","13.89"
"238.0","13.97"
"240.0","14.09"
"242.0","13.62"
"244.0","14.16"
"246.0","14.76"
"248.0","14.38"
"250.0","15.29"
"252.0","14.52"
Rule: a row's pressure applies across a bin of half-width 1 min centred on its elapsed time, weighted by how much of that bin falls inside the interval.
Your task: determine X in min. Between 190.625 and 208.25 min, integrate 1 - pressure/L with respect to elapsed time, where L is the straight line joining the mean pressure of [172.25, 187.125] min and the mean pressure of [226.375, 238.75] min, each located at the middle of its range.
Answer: 2.95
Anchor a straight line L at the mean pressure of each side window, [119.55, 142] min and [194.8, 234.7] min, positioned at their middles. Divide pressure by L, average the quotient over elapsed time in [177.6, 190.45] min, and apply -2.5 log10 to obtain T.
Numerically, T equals 0.17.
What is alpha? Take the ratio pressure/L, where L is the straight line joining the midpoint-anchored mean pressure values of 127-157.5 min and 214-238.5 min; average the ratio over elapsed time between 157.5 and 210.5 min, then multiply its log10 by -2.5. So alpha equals 0.20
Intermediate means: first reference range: 14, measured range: 11.7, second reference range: 14.2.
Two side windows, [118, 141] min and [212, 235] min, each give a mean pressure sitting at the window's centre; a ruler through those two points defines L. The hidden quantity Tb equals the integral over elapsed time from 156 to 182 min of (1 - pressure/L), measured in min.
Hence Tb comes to 3.3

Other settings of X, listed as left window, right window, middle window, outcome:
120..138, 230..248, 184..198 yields 3.5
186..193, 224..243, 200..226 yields 0.5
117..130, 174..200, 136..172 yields -2.5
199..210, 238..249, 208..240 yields -2.6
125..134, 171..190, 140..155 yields 0.6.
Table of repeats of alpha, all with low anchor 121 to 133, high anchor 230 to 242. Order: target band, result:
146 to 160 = 0.13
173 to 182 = 0.17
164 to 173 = 0.11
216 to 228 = 0.00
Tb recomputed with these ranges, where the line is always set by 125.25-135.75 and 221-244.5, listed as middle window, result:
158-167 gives 1.4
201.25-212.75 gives 2.3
